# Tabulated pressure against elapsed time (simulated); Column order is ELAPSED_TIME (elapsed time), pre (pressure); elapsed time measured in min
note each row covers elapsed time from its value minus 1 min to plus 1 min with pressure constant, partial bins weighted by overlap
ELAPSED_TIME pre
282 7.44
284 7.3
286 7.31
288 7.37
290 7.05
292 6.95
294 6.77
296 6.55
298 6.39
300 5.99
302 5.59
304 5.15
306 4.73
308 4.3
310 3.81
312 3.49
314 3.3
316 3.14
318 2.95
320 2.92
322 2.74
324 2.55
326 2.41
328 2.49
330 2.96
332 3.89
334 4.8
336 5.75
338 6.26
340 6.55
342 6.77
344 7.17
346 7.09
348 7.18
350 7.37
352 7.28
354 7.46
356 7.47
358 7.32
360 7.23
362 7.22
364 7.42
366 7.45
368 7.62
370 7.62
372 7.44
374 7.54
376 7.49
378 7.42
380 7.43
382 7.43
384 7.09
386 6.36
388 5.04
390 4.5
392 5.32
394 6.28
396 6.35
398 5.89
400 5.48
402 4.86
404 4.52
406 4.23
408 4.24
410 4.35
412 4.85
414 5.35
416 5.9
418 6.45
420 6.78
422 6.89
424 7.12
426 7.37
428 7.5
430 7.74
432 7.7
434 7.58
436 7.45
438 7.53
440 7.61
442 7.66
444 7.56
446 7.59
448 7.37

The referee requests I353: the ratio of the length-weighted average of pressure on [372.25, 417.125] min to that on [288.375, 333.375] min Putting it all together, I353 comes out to 1.3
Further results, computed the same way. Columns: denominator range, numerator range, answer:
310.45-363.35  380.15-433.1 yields 1.15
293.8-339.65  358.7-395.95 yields 1.60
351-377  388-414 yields 0.68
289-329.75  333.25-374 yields 1.59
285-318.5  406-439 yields 1.20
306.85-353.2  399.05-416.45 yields 1.03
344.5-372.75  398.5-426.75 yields 0.76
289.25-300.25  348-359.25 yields 1.11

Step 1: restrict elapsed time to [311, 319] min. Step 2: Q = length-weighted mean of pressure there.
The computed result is 3.22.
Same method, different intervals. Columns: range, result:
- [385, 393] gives 5.3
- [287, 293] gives 7.12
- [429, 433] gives 7.72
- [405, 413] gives 4.42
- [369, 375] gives 7.53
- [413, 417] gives 5.62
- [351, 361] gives 7.35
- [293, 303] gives 6.26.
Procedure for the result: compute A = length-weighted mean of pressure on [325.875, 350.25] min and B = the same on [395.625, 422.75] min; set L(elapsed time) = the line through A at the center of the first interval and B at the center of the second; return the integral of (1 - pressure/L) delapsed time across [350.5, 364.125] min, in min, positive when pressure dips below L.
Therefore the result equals -4.7 min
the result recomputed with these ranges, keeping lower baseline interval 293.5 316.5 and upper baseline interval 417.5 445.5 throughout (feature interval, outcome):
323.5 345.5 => 3.0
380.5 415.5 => 6.5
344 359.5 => -3.9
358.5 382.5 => -4.8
